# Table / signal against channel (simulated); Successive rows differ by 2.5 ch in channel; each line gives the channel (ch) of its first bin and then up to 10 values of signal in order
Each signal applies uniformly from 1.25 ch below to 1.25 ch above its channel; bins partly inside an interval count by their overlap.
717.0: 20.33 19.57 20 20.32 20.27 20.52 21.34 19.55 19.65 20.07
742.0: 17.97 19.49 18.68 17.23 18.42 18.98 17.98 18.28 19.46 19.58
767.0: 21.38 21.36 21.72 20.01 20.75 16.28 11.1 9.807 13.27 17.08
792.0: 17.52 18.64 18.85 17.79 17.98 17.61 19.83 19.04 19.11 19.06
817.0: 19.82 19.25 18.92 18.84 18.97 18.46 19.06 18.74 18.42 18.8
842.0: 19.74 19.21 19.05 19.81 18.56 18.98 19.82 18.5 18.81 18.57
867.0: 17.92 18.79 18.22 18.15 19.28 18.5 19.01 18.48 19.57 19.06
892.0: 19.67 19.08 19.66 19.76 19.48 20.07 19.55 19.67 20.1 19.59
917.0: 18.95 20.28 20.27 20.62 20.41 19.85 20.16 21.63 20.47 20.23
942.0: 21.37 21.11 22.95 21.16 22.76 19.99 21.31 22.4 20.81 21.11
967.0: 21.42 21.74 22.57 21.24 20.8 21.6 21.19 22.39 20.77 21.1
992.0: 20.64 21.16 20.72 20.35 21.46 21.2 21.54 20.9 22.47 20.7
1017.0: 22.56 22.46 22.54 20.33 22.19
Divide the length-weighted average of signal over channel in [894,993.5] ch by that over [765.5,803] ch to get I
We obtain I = 1.2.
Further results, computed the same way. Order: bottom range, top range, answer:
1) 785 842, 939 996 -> 1.17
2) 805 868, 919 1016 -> 1.11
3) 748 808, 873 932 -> 1.09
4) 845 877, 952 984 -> 1.14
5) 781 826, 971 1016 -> 1.22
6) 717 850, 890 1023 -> 1.11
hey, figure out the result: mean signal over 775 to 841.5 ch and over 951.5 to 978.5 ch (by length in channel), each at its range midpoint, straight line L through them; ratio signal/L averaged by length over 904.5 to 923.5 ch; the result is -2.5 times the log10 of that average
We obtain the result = 0.03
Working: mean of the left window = 17.9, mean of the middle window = 19.8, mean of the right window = 21.4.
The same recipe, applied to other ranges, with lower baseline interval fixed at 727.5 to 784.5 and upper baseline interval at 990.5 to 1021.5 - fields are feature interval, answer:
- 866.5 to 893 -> 0.07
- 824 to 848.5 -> 0.04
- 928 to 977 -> -0.02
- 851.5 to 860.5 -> 0.05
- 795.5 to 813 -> 0.04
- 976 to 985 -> -0.02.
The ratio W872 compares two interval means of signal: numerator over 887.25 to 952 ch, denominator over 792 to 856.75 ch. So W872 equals 1.07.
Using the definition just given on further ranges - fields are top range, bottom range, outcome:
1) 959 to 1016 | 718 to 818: 1.14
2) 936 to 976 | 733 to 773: 1.11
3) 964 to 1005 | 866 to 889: 1.14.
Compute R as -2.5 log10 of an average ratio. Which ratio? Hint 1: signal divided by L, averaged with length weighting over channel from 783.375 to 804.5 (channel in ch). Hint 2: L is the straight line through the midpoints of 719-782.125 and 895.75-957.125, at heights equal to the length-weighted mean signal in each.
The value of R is 0.19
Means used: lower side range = 19.4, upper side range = 20.4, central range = 16.5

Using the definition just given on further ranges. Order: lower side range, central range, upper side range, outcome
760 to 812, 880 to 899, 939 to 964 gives 0.051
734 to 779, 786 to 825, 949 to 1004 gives 0.087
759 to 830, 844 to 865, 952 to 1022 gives 0.011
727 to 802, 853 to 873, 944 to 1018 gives 0.060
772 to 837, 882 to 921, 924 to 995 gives 0.025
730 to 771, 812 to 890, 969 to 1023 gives 0.072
